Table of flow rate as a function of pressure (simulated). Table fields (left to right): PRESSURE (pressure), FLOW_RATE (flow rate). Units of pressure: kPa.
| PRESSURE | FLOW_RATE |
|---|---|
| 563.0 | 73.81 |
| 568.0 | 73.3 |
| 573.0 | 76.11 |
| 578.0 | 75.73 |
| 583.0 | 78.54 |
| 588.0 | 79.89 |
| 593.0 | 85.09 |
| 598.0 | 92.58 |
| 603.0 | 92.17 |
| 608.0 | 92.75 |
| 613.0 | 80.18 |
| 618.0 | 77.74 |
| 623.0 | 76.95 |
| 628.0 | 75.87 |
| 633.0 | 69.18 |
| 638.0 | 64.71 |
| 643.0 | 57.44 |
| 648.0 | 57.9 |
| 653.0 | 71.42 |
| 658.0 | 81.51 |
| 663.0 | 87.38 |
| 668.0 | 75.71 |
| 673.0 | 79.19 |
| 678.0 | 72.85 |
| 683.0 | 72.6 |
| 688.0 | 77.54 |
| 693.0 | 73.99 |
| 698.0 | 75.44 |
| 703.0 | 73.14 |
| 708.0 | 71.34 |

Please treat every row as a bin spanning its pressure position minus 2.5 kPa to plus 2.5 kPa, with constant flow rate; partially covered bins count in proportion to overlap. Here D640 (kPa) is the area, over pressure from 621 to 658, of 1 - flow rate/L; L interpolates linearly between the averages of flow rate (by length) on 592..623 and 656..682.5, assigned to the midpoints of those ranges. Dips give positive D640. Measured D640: 6.2 kPa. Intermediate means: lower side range 86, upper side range 78.8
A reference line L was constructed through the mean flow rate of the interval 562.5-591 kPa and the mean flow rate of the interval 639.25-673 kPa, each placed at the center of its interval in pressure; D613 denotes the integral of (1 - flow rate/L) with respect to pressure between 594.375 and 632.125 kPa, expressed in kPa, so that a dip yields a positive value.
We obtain -4.48 kPa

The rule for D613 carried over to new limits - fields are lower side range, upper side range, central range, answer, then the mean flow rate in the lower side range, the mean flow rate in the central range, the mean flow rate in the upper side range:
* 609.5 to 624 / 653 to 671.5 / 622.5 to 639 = 1.6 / 79.4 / 71.7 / 80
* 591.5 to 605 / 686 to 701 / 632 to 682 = 5.6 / 90.2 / 71.8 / 75.5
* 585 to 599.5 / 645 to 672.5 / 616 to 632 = 0.8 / 85.1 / 76.1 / 74.8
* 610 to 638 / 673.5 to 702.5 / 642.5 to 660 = 1.7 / 75.3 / 67.8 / 74.7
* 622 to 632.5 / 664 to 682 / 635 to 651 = 3.1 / 75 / 60.7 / 76.6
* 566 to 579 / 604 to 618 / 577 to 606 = -1.5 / 75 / 84.6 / 85.5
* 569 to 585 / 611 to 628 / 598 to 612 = -2.5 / 76.4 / 91.2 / 77.9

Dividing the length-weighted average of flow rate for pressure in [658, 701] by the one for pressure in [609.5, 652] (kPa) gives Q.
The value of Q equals 1.1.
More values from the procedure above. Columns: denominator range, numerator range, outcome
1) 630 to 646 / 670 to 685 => 1.17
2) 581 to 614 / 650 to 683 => 0.90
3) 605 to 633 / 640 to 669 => 0.90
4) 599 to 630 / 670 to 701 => 0.90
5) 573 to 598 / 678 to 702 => 0.92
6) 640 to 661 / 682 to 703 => 1.11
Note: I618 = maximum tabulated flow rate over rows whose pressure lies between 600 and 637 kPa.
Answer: 92.75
